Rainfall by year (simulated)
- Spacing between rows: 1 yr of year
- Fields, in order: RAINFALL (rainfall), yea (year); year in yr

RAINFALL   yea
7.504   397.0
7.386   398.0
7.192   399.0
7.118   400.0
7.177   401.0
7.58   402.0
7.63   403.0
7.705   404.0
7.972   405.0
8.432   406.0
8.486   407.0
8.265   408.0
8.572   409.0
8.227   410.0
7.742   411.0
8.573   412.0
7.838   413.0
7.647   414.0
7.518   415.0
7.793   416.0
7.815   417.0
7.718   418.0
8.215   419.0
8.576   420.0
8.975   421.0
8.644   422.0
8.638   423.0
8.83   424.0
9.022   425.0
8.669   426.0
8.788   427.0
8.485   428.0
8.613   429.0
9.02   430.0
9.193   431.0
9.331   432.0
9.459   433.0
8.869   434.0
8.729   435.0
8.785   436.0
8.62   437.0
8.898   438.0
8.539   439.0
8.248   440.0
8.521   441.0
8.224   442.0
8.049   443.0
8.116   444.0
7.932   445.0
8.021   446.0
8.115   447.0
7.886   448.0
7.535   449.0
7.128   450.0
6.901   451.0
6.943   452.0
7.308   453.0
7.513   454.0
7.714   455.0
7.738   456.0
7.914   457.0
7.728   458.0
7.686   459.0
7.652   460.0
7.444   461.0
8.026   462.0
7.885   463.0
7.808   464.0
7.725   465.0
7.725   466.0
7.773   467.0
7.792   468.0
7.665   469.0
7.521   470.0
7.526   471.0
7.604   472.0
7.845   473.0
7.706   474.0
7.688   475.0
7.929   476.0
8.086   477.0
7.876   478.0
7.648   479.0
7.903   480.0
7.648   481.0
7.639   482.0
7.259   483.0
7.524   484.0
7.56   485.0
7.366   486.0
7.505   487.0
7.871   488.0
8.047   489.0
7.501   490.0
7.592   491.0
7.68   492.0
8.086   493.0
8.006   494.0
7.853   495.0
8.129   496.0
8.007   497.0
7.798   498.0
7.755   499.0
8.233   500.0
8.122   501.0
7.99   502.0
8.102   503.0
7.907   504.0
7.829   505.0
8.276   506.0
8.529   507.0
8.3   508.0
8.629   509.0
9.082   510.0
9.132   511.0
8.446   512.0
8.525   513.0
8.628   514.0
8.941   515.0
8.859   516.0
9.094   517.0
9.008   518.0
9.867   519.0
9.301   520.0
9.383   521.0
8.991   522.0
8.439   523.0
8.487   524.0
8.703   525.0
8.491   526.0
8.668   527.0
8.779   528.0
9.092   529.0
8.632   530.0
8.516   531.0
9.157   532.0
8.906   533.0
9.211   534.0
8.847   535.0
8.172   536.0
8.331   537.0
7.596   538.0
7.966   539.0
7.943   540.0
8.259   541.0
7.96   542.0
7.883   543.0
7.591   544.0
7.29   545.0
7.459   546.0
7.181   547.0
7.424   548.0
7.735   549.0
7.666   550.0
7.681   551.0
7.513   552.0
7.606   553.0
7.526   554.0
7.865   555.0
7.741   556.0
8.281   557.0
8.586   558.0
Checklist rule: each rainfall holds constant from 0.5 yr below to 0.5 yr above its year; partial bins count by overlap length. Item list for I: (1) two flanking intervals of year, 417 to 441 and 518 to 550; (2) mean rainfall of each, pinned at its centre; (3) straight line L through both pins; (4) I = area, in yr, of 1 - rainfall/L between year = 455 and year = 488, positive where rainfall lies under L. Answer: 3.4 yr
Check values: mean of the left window 8.71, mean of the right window 8.39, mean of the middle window 7.7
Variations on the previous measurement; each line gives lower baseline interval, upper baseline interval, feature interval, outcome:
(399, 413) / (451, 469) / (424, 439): -2.1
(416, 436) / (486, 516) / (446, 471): 2.4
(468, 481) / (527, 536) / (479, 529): 0.3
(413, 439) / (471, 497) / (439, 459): 1.1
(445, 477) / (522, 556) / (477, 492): 0.3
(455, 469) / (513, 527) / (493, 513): 0.8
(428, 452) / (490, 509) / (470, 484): 0.7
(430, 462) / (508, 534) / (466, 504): 3.2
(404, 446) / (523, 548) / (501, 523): -1.0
